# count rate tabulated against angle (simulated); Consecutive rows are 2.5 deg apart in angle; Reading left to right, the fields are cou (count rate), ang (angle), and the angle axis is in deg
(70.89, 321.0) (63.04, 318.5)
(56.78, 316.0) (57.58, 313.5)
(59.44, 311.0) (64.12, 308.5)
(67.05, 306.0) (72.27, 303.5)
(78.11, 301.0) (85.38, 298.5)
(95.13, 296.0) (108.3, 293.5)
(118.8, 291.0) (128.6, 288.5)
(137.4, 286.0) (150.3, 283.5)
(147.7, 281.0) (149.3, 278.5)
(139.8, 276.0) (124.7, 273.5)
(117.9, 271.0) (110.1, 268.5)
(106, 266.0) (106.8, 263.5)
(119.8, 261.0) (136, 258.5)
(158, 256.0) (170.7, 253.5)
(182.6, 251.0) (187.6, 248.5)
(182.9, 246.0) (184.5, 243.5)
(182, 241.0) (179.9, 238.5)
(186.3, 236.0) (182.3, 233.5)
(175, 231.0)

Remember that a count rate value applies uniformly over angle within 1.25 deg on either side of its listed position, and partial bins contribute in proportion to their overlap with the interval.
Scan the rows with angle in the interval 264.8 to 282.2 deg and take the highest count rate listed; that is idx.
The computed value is 149.3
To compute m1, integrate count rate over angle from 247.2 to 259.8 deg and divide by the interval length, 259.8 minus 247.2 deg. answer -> 167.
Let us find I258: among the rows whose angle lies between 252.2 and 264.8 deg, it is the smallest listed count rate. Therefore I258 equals 106.8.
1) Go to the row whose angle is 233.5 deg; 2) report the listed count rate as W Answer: 182.3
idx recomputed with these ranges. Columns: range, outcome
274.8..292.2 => 150.3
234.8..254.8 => 187.6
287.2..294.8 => 128.6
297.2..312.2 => 85.38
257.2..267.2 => 136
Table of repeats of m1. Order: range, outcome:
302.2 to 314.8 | 64.1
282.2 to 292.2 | 134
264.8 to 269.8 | 108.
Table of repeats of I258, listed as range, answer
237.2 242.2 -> 179.9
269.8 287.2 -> 117.9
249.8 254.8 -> 170.7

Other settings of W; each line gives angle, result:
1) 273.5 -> 124.7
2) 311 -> 59.44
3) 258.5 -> 136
